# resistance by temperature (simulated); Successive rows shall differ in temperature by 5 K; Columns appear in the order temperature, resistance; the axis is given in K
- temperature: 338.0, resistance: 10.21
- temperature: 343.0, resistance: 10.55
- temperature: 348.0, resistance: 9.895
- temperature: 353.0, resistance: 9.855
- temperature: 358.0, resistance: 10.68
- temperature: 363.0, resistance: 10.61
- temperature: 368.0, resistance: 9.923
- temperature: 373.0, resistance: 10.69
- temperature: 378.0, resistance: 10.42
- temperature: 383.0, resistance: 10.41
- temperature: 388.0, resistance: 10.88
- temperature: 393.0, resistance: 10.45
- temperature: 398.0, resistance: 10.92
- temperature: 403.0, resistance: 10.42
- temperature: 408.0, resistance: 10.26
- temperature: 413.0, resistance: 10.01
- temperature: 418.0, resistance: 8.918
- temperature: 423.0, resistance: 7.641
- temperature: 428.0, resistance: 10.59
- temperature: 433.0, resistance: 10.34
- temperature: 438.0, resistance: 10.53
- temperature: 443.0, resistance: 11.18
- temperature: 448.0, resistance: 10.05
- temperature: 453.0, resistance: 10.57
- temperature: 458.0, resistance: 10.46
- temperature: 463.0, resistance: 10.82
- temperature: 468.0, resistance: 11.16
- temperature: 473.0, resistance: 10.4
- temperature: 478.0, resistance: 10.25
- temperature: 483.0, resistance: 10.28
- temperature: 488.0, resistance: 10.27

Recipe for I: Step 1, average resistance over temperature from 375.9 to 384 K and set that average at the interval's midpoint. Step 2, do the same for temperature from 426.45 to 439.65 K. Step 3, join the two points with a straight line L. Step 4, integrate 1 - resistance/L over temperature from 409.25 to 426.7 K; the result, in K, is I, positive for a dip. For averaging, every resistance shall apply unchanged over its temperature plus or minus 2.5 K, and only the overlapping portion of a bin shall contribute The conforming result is 2.3 K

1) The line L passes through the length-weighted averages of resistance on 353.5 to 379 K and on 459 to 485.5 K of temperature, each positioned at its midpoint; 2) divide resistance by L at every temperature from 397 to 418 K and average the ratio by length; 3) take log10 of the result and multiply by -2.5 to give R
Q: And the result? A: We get 0.03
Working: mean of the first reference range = 10.4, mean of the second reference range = 10.6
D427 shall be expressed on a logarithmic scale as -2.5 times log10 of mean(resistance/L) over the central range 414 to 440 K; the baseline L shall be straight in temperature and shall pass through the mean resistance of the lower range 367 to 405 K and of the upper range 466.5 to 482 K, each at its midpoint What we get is 0.100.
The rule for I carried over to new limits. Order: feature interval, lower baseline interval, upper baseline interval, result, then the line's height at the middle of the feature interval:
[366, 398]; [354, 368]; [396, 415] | -0.3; 10.4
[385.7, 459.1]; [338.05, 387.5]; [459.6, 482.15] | 2.0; 10.5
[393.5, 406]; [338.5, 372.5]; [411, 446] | -0.7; 10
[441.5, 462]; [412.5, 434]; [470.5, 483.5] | -1.4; 9.88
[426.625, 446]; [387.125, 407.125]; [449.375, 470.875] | 0.0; 10.7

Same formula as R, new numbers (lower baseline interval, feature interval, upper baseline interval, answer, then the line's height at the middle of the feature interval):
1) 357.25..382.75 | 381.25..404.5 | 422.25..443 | -0.03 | 10.3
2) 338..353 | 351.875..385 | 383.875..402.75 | 0.00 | 10.4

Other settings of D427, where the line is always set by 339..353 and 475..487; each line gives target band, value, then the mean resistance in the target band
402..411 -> -0.01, 10.3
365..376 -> -0.02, 10.3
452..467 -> -0.04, 10.7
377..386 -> -0.03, 10.4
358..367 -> -0.04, 10.5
